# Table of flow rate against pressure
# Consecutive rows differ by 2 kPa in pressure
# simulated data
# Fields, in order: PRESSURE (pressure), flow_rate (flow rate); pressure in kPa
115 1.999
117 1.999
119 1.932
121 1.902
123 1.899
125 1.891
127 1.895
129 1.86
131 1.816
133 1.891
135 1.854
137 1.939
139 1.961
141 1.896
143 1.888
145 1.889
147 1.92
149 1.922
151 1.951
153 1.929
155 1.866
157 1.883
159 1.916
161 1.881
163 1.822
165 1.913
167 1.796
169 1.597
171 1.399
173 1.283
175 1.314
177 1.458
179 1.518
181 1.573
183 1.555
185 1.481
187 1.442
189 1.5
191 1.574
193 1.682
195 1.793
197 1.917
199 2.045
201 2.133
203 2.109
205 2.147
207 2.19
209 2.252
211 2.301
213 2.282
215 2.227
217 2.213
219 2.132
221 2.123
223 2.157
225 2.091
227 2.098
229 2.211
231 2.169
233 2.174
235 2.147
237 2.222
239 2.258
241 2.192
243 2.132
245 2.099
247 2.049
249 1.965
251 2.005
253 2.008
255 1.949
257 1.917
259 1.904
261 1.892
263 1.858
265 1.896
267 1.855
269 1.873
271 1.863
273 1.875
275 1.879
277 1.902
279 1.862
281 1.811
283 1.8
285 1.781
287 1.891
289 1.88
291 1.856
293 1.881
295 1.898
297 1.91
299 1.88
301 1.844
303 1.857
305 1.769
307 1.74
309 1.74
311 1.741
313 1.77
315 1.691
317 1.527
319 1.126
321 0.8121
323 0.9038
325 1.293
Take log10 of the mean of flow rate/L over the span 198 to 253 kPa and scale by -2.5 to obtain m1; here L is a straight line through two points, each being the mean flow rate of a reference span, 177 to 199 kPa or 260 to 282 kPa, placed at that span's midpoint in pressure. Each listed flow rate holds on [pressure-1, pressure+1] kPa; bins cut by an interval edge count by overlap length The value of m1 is -0.24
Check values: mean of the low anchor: 1.62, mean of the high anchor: 1.87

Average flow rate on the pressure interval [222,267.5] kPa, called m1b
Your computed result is 2.06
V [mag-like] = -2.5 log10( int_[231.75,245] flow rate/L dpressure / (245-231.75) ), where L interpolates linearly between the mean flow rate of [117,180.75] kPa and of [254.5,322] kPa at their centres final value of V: -0.21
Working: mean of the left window 1.8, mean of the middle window 2.18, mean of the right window 1.78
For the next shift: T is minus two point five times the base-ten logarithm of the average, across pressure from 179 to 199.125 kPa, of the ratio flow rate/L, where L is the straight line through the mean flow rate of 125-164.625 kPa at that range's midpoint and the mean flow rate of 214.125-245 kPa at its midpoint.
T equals 0.24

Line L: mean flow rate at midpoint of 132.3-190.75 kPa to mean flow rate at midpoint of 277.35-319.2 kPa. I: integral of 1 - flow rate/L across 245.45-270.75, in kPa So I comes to -2.3 kPa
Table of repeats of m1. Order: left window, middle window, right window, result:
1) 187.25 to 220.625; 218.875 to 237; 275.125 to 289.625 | -0.10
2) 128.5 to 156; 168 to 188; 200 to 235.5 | 0.36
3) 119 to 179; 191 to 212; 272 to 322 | -0.14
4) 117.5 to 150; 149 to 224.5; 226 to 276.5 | 0.06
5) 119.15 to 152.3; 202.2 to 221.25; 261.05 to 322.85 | -0.20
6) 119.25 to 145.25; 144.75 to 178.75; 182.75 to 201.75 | 0.04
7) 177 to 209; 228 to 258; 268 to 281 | -0.15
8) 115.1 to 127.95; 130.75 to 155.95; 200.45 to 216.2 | 0.05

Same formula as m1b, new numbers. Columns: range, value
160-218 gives 1.81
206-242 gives 2.19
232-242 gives 2.2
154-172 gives 1.79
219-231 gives 2.14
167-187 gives 1.48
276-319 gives 1.8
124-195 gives 1.74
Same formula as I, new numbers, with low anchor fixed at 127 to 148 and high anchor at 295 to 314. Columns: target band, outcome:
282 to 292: -0.1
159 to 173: 1.2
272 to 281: -0.2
